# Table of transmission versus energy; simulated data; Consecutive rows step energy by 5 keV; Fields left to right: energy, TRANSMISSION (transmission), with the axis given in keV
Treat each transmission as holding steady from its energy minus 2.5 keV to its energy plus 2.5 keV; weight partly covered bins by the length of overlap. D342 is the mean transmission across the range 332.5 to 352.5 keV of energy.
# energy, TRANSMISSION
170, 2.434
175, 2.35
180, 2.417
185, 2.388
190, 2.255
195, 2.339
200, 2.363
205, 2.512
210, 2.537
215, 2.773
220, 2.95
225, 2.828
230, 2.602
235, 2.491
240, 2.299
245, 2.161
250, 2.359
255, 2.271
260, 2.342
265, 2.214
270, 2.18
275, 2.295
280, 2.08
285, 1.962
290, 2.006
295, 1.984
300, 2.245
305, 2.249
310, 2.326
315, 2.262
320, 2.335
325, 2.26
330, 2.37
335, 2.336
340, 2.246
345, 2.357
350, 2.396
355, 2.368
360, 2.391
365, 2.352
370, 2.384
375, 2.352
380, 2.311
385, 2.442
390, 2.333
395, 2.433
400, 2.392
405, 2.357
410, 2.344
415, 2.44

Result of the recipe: 2.33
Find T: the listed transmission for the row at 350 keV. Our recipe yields 2.396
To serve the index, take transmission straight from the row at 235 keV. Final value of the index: 2.491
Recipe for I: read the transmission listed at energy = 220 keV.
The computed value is 2.95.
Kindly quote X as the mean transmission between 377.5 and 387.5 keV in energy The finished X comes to 2.38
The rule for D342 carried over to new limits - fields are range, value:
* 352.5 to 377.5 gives 2.37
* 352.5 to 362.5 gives 2.38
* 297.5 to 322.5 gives 2.28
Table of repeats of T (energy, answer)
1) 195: 2.339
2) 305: 2.249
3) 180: 2.417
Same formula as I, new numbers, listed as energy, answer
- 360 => 2.391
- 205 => 2.512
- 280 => 2.08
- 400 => 2.392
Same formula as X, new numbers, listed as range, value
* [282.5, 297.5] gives 1.98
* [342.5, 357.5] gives 2.37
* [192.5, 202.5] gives 2.35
